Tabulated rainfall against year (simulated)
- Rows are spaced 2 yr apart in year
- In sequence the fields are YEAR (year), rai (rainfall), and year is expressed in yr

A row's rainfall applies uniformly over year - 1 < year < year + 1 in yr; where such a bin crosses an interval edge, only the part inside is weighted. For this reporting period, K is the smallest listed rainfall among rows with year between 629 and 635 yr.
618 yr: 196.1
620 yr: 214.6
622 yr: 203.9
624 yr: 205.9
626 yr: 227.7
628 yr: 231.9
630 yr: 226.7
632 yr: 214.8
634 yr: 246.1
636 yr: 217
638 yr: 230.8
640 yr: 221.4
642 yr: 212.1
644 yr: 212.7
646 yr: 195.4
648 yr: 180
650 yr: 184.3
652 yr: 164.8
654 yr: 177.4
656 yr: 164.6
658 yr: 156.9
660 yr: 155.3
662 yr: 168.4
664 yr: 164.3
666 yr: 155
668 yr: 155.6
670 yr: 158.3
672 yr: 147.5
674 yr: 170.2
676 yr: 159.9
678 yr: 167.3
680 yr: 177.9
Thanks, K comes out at 214.8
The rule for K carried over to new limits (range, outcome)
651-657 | 164.6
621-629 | 203.9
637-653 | 164.8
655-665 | 155.3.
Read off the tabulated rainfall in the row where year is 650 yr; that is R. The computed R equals 184.3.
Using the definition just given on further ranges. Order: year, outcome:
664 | 164.3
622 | 203.9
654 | 177.4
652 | 164.8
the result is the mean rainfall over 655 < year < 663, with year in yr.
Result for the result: 161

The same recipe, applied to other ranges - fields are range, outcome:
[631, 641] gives 226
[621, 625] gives 205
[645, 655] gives 180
